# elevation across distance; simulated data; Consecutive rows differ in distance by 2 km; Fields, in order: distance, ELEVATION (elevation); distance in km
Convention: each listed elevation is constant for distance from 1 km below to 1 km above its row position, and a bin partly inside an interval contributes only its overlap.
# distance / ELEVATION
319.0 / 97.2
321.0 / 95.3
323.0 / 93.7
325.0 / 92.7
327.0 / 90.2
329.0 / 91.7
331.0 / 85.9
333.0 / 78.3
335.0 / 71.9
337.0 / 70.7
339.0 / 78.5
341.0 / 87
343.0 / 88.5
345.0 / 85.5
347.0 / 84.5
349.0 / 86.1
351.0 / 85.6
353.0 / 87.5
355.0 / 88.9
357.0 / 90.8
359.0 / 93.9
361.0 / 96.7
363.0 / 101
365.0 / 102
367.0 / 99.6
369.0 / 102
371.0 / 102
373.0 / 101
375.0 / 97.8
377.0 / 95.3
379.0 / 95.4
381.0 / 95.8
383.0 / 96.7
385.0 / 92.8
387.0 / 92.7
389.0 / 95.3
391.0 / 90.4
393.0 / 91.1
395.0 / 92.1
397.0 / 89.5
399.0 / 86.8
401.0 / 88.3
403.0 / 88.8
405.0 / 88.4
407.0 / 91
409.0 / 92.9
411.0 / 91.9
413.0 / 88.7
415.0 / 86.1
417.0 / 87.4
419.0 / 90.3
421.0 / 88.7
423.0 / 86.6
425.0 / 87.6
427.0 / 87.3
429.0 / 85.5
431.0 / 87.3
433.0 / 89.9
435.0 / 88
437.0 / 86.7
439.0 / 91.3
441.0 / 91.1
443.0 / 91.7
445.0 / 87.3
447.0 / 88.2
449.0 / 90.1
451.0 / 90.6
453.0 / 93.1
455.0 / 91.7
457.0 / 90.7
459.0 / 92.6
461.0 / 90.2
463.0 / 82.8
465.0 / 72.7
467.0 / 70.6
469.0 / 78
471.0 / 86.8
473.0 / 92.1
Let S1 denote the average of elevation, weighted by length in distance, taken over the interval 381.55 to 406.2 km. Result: 91.2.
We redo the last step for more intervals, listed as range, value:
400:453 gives 89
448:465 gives 89.2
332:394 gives 91.1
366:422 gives 92.8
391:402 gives 89.6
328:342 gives 80.6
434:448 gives 89.2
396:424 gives 89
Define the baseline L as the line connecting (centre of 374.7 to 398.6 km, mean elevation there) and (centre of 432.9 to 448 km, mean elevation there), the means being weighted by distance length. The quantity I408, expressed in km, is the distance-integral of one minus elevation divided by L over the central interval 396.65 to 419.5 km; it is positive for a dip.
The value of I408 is 0.65 km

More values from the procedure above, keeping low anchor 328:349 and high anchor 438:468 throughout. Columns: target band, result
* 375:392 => -2.0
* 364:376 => -2.4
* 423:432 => 0.0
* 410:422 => -0.4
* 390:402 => -0.7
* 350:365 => -1.7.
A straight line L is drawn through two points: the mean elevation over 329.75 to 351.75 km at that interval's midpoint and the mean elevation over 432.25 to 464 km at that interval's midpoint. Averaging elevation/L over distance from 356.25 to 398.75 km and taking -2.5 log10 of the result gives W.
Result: -0.13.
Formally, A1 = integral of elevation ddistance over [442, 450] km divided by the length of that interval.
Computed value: 89.3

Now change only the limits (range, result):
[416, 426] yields 88.1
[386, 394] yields 92.4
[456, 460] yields 91.7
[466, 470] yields 74.3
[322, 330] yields 92.1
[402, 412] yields 90.6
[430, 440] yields 88.6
